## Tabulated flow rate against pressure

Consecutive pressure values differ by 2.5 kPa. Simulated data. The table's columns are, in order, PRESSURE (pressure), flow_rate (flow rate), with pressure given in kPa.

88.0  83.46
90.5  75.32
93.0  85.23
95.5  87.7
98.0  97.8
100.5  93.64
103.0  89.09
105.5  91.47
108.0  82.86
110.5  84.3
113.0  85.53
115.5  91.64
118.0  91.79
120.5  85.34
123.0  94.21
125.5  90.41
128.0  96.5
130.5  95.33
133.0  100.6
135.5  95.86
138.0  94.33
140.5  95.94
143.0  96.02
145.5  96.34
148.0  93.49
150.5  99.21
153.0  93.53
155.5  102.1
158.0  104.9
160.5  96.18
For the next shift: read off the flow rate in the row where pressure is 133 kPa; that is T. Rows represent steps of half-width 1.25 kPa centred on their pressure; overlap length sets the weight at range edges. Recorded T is 100.6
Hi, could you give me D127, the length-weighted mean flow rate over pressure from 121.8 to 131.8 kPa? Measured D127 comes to 94.1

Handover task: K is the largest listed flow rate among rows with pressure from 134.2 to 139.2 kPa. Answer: 95.86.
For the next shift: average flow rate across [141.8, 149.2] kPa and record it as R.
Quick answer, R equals 95.3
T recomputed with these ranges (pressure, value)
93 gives 85.23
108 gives 82.86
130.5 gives 95.33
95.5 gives 87.7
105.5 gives 91.47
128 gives 96.5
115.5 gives 91.64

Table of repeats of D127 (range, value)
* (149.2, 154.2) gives 96.4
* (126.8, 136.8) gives 97.1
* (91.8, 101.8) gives 91.1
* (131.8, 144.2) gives 96.5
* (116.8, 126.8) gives 90.5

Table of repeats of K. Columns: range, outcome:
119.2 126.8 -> 94.21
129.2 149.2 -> 100.6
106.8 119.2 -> 91.79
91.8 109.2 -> 97.8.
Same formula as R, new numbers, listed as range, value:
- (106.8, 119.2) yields 87.2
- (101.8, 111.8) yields 86.9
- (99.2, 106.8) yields 91.4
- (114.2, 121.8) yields 89.6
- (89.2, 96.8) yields 82.9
